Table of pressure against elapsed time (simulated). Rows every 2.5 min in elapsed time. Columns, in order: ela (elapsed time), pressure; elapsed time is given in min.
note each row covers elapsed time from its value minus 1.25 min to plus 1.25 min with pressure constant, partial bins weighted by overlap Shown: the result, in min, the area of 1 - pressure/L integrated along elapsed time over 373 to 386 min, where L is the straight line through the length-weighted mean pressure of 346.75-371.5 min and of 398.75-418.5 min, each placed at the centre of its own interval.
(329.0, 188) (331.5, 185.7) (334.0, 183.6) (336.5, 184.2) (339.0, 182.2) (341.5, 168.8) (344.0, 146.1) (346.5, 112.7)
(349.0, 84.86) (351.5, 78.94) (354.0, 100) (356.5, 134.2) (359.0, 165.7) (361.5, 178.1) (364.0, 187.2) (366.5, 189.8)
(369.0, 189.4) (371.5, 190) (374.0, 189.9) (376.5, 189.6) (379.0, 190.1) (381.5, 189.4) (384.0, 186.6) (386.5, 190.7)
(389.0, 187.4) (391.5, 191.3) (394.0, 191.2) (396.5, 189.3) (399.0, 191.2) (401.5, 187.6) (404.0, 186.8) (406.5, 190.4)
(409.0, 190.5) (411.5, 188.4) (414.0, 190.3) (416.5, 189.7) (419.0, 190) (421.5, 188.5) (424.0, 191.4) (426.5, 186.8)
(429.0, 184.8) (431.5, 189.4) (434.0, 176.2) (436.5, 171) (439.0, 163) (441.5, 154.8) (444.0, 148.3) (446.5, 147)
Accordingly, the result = -2.0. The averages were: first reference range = 146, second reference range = 189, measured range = 189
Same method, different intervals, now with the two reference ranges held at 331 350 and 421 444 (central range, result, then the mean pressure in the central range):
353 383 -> -2.41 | 175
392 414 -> -2.55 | 190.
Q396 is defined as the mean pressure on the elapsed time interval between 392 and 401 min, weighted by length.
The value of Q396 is 190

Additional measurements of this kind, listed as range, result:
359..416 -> 188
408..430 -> 189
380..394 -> 189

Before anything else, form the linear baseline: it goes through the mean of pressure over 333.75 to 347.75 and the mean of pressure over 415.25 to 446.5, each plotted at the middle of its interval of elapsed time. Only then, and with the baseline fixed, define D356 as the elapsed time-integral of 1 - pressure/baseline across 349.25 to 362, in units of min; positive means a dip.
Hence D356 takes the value 3.0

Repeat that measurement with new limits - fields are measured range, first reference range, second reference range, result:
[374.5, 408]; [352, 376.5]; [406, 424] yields -1.88 min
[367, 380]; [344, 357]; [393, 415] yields -4.53 min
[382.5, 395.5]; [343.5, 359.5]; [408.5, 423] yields -2.59 min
